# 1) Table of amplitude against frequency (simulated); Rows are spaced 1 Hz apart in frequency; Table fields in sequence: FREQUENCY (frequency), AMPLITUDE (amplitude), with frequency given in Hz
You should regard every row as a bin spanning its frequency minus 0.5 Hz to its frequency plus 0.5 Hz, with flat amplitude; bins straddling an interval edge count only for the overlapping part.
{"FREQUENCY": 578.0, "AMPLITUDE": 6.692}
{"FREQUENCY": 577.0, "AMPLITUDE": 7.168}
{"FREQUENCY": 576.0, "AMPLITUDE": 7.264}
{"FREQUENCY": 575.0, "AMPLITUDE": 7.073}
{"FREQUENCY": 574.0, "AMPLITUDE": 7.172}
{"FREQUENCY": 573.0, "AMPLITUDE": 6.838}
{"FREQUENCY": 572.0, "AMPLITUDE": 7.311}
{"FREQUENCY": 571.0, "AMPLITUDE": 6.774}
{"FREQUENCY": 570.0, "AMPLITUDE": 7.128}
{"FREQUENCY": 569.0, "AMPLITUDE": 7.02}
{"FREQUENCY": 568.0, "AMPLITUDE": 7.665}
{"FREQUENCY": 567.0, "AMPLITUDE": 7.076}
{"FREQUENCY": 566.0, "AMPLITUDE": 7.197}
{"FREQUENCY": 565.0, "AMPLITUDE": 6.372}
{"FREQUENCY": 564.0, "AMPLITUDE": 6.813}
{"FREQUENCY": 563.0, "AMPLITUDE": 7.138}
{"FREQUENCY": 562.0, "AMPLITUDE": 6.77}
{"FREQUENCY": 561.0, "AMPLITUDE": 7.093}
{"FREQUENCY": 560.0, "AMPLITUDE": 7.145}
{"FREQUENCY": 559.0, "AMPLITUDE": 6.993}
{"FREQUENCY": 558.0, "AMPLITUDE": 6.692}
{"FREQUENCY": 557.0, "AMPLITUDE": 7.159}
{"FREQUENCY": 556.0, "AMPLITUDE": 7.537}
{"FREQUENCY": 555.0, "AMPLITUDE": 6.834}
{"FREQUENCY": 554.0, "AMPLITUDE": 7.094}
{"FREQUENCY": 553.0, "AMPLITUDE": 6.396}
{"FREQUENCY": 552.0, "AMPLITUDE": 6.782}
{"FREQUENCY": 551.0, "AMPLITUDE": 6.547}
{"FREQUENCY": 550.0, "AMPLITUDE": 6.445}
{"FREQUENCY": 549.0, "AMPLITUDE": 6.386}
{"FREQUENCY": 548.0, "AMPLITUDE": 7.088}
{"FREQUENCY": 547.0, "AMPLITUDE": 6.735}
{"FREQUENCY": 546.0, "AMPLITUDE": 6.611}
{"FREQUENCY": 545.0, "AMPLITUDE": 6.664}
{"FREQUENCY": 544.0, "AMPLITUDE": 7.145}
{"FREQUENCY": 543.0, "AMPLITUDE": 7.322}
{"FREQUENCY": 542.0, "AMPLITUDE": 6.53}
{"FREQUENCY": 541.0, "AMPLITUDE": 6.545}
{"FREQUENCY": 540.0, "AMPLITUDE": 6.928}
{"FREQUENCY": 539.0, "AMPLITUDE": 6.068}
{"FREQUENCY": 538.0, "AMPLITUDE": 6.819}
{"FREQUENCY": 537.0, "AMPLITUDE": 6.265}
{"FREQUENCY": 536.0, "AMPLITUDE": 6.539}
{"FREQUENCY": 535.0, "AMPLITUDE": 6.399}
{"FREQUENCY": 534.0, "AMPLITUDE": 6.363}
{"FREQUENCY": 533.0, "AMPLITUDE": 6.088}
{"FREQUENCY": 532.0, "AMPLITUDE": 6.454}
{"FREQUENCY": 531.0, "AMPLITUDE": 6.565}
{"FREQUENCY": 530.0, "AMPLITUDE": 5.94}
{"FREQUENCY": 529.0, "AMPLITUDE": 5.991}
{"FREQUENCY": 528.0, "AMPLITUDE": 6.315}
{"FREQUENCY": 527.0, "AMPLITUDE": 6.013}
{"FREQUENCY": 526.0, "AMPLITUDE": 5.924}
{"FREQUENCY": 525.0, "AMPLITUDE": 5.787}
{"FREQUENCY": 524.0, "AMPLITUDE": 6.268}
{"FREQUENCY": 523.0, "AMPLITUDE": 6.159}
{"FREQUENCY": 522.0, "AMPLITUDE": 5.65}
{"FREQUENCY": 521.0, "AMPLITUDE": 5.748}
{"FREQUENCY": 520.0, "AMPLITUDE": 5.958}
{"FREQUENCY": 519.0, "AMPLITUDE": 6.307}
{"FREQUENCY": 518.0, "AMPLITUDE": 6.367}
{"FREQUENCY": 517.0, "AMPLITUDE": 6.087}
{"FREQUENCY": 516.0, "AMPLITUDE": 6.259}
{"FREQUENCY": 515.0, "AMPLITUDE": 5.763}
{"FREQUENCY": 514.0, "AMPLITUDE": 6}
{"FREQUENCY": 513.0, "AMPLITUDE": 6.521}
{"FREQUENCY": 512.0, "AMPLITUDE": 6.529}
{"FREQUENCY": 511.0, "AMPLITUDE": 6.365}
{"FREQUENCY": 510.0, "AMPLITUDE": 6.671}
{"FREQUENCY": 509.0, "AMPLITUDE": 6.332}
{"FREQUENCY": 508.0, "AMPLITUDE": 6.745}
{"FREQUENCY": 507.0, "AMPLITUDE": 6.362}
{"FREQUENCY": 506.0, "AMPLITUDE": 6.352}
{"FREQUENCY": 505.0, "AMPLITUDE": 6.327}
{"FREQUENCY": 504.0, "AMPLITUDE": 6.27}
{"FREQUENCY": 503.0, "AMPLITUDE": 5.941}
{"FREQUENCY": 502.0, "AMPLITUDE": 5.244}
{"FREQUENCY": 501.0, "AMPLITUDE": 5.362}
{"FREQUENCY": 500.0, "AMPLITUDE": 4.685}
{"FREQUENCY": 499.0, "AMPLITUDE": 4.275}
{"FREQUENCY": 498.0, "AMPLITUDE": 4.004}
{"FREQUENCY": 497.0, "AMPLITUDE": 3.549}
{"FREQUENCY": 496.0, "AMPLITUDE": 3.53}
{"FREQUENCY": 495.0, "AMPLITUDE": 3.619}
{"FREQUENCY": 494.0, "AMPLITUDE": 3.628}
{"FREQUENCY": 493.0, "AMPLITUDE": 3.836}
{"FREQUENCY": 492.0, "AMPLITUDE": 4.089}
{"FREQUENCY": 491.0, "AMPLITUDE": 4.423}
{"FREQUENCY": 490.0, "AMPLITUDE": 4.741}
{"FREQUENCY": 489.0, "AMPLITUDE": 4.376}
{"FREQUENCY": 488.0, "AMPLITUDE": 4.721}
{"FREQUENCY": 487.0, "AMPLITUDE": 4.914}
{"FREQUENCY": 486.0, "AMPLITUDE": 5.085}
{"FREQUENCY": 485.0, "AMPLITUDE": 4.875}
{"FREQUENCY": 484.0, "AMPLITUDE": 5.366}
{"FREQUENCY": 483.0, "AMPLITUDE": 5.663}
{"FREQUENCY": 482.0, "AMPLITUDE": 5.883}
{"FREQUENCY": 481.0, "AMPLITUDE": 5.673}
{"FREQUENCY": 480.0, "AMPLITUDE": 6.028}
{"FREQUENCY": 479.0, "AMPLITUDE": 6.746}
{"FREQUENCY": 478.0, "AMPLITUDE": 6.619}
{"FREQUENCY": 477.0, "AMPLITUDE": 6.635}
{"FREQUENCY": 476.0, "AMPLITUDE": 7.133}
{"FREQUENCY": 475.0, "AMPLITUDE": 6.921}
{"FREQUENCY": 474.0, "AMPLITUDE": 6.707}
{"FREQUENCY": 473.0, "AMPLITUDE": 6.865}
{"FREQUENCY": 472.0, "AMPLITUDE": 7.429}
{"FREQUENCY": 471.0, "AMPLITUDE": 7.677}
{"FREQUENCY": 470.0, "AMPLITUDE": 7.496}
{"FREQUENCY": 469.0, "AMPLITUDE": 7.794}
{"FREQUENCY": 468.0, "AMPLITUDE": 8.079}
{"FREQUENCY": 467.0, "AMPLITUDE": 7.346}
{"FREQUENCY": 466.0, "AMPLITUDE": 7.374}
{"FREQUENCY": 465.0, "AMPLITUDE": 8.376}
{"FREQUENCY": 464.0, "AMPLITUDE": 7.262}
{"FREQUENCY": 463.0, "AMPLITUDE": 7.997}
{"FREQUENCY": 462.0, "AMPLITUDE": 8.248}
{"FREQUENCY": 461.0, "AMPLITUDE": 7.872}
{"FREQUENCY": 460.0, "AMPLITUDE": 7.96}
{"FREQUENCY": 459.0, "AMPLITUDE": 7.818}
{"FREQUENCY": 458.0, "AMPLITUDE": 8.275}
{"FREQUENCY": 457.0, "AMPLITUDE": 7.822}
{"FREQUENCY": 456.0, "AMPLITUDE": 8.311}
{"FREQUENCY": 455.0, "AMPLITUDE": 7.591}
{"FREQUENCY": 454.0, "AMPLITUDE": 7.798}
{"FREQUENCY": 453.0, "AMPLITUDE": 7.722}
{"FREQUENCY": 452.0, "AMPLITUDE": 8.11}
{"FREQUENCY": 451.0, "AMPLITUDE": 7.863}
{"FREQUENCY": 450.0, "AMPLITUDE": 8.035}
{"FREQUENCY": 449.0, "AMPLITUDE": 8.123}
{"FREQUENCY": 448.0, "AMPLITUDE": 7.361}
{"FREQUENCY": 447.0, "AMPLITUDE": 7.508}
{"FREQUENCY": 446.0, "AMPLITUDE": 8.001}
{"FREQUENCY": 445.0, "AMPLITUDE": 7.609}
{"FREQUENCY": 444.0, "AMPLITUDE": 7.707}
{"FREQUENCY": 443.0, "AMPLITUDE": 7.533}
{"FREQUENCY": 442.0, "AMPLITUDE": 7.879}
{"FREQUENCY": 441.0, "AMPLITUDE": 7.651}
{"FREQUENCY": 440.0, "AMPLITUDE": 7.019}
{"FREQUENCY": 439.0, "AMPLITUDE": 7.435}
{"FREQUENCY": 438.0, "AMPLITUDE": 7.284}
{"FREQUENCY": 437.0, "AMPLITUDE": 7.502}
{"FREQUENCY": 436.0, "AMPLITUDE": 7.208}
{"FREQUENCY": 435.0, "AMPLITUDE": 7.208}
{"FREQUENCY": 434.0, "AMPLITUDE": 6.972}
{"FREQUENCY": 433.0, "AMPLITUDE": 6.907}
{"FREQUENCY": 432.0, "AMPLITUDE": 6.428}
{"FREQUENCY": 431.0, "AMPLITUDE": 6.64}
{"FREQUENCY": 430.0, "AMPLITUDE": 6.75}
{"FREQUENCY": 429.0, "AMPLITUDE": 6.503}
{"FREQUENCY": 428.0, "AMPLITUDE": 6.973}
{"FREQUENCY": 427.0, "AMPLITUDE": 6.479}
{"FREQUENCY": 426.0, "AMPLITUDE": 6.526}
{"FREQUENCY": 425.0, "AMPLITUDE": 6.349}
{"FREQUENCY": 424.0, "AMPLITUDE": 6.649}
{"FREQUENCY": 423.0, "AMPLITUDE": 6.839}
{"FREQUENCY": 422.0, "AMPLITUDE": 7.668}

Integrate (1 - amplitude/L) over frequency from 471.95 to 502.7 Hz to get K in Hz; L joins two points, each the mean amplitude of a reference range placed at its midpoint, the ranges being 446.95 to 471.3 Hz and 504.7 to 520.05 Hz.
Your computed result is 8.06 Hz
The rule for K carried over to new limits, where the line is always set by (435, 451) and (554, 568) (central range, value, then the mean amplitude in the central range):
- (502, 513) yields 1.41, 6.34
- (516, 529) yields 2.07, 6.05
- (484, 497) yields 5.35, 4.33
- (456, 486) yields 1.48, 7.09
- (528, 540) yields 1.35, 6.34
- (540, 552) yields 0.59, 6.74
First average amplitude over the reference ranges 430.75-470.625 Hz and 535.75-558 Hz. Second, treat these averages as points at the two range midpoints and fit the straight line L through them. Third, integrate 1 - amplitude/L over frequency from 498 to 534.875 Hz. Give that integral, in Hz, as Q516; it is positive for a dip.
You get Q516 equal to 5.2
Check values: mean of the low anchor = 7.63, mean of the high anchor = 6.75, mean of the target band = 6.03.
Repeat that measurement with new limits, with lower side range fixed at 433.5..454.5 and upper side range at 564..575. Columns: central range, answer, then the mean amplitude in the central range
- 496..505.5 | 3.0 Hz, 4.99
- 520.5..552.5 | 3.5 Hz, 6.41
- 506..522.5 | 2.4 Hz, 6.23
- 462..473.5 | -0.2 Hz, 7.64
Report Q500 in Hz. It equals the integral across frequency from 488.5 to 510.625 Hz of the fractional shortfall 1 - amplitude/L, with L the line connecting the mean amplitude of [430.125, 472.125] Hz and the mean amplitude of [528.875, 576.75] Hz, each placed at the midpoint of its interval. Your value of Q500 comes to 6.72 Hz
